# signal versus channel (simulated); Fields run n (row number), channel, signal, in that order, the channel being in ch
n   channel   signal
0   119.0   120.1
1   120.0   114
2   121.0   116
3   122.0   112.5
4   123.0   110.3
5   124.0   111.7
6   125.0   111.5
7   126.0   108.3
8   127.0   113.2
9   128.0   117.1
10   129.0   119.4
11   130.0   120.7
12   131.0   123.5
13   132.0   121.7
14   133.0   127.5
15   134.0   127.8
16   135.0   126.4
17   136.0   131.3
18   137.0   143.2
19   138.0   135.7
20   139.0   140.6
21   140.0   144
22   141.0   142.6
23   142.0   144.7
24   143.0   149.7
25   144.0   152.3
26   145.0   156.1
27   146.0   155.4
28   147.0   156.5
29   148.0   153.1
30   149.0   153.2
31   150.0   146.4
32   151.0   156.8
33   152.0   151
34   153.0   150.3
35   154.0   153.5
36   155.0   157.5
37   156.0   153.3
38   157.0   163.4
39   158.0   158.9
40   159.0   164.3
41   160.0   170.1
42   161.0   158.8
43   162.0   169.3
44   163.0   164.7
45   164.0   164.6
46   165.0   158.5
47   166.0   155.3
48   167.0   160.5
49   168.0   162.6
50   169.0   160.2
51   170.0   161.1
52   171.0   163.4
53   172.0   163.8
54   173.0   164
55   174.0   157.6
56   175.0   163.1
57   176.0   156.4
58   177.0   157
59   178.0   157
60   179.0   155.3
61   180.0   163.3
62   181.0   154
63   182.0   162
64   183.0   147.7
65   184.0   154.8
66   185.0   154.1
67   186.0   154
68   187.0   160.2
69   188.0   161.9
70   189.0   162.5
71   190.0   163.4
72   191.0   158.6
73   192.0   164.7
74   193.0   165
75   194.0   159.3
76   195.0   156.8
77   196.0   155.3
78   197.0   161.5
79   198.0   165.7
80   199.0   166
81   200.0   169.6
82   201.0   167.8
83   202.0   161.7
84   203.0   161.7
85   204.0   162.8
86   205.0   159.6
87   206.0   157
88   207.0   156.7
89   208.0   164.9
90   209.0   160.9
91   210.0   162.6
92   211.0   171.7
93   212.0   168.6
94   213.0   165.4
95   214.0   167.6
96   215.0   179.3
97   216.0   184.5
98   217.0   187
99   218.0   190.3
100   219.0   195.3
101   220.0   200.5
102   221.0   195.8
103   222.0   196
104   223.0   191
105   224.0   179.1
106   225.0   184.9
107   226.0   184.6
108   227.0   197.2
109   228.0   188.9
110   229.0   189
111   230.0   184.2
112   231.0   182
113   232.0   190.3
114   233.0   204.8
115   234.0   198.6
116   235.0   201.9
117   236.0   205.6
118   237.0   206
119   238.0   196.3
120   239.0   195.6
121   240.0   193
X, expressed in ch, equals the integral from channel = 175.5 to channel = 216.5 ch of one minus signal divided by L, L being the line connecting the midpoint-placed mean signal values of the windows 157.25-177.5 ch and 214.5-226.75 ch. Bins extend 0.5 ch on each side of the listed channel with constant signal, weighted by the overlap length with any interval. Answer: 3.4 ch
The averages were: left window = 162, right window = 189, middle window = 162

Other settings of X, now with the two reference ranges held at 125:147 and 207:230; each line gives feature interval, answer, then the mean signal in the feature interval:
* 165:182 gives -0.5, 160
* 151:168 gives -1.4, 160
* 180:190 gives 0.3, 157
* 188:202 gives 0.4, 163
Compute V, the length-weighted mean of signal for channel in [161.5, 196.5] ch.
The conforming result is 160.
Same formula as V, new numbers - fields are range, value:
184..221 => 167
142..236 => 167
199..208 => 162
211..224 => 184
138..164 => 154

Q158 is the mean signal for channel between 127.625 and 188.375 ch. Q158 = 151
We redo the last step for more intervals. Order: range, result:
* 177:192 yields 158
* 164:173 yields 161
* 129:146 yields 137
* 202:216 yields 165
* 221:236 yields 192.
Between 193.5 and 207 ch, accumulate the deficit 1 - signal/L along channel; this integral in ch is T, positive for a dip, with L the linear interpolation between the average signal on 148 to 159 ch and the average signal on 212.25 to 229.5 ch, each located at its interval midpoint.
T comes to 1.16 ch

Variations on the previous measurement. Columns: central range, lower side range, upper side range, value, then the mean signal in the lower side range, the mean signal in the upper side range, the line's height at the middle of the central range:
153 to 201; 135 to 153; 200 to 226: 0.0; 147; 175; 161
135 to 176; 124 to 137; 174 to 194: -4.8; 121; 159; 139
